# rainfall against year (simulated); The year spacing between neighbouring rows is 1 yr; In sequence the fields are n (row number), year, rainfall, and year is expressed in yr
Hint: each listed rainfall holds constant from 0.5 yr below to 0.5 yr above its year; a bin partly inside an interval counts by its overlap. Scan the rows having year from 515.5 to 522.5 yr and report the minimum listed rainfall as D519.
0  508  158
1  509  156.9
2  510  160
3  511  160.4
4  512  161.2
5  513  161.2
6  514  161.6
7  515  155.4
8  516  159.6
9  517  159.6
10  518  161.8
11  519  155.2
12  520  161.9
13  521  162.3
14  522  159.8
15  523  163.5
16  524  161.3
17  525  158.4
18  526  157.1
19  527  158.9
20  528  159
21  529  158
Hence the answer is 155.2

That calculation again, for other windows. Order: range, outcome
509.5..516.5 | 155.4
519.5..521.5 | 161.9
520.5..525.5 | 158.4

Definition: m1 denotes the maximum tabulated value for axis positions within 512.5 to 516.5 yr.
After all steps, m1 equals 161.6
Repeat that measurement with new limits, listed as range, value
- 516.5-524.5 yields 163.5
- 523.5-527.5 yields 161.3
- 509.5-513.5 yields 161.2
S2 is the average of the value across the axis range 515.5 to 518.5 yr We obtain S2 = 160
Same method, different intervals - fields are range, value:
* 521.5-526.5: 160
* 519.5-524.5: 162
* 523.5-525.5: 160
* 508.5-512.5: 160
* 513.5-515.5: 158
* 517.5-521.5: 160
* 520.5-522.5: 161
